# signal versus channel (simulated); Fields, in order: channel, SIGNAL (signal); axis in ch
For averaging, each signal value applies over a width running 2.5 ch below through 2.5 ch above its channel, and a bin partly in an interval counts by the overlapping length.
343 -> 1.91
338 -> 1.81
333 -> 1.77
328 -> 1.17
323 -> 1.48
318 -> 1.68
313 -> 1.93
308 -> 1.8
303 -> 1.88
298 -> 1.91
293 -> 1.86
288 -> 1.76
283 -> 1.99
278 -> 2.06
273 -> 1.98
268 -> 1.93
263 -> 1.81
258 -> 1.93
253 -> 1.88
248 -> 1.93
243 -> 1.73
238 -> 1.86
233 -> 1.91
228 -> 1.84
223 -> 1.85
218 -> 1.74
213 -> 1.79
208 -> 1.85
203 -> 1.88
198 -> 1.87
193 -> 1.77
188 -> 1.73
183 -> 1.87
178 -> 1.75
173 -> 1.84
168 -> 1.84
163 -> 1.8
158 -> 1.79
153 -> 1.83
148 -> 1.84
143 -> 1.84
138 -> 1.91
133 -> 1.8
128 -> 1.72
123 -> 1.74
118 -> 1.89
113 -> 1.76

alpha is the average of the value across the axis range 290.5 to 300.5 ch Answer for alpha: 1.89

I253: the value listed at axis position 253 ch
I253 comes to 1.88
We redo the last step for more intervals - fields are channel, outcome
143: 1.84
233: 1.91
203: 1.88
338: 1.81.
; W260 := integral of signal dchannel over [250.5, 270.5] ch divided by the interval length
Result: 1.89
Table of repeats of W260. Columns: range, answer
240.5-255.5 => 1.85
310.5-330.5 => 1.57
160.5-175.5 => 1.83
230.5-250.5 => 1.86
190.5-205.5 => 1.84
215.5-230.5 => 1.81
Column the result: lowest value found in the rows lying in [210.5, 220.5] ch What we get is 1.74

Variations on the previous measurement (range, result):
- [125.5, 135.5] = 1.72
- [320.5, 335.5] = 1.17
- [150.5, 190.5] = 1.73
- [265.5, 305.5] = 1.76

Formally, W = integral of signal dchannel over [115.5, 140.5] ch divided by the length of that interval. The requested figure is 1.81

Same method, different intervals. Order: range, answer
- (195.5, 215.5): 1.85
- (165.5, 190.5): 1.81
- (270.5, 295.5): 1.93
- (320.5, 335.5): 1.47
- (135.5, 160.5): 1.84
